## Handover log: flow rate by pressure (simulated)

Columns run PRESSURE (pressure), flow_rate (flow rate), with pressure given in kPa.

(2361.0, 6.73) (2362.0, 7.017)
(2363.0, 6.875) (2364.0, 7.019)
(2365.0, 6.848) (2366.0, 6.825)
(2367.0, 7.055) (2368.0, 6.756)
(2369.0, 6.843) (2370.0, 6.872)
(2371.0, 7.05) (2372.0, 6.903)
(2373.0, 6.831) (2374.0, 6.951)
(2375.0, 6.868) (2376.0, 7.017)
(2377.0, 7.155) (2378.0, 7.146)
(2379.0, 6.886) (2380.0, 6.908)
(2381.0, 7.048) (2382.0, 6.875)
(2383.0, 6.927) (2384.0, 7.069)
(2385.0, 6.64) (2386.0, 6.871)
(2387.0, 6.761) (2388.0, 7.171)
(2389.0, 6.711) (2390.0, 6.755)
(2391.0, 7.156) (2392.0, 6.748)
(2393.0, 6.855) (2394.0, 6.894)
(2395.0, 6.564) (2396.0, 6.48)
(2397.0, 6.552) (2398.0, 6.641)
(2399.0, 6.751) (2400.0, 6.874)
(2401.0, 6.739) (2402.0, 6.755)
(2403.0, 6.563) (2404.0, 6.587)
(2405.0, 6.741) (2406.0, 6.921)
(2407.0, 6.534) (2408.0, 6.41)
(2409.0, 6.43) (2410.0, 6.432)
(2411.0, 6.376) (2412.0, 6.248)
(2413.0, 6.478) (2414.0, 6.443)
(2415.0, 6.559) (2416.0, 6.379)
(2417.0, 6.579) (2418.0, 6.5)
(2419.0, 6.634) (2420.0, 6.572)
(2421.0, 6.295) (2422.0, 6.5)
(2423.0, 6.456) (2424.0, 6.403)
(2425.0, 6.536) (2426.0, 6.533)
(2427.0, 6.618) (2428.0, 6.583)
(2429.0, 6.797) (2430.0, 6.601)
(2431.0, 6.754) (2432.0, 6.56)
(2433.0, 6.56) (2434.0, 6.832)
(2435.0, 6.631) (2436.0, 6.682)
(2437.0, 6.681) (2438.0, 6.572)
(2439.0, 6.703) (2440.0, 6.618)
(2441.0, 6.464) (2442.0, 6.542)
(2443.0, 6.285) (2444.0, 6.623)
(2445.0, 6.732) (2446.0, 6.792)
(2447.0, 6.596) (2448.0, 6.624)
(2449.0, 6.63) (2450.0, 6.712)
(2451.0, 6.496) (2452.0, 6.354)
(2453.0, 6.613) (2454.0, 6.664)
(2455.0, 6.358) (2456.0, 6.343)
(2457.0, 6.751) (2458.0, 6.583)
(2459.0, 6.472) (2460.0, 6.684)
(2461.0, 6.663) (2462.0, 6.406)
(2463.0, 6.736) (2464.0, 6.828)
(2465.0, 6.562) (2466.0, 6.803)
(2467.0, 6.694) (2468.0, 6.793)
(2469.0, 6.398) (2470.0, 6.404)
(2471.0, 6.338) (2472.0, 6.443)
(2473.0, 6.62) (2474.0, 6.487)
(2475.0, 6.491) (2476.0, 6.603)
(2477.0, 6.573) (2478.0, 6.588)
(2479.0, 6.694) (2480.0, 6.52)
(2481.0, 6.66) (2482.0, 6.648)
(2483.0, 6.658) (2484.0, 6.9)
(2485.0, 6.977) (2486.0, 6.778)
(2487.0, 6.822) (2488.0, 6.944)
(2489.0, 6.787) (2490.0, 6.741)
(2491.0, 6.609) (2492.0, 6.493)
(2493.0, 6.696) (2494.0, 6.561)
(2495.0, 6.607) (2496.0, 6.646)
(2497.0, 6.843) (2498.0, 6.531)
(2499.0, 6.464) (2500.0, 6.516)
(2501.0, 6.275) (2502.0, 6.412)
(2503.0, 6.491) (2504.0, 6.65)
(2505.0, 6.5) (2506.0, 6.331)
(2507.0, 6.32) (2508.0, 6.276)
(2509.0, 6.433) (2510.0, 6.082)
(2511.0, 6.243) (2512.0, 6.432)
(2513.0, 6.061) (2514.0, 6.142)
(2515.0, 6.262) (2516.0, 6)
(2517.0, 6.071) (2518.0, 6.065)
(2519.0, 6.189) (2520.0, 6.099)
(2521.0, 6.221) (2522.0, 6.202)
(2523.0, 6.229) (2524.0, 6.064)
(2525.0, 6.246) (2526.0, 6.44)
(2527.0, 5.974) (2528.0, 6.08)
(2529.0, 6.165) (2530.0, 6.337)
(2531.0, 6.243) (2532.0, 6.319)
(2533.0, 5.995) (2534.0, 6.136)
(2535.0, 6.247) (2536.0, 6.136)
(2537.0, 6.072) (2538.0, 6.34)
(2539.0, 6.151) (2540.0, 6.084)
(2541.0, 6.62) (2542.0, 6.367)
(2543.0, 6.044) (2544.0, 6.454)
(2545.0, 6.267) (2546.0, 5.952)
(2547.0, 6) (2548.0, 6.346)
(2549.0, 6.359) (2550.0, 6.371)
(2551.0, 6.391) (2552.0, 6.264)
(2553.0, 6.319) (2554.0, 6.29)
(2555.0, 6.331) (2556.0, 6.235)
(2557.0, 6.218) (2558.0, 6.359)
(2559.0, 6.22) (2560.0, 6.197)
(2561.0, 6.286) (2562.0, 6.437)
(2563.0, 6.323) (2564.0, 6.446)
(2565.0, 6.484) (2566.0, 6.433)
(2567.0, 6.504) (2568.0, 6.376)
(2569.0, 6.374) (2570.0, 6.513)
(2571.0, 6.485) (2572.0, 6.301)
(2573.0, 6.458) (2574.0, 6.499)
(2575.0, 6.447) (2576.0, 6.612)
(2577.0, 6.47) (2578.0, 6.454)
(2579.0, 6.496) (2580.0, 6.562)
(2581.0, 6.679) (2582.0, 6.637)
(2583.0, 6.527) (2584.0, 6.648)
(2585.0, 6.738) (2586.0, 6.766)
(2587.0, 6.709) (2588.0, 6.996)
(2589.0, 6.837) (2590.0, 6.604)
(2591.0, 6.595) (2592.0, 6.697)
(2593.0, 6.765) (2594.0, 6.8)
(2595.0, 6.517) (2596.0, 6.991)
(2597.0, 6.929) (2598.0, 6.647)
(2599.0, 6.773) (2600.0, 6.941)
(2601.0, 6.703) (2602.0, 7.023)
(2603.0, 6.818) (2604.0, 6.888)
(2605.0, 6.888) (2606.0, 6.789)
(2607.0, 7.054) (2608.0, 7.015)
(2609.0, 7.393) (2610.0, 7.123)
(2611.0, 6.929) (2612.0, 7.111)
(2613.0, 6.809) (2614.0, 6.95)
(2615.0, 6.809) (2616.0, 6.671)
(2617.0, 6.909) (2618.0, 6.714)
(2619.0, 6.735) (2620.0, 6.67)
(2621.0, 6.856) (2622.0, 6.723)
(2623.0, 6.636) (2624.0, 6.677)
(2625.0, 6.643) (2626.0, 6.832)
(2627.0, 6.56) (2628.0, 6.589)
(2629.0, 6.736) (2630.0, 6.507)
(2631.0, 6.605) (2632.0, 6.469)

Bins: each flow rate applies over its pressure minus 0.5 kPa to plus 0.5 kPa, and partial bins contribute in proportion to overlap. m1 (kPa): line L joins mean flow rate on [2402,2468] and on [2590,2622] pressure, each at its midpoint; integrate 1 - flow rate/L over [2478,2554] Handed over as 3.8 kPa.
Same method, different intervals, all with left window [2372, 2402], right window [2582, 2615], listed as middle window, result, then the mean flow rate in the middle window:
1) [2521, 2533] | 1.1 kPa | 6.2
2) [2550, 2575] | 1.7 kPa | 6.37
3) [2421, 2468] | 1.7 kPa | 6.6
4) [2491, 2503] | 0.5 kPa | 6.55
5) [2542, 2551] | 0.8 kPa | 6.24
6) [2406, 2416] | 0.6 kPa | 6.46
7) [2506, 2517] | 1.0 kPa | 6.22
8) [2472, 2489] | 0.4 kPa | 6.68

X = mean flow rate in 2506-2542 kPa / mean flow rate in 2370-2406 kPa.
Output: 0.91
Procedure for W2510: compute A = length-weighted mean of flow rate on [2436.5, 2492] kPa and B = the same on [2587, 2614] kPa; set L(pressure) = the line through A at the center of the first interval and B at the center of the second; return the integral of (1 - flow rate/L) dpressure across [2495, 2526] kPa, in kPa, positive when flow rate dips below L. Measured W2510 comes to 1.8 kPa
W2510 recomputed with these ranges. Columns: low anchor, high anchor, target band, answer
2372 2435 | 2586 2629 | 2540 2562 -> 1.6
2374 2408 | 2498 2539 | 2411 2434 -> 0.5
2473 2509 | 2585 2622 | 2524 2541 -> 1.3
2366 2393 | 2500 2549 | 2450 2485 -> -0.5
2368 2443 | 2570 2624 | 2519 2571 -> 3.6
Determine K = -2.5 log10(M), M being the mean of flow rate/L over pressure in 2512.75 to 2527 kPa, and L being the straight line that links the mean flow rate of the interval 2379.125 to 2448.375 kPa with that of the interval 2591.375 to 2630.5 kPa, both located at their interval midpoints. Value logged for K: 0.098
